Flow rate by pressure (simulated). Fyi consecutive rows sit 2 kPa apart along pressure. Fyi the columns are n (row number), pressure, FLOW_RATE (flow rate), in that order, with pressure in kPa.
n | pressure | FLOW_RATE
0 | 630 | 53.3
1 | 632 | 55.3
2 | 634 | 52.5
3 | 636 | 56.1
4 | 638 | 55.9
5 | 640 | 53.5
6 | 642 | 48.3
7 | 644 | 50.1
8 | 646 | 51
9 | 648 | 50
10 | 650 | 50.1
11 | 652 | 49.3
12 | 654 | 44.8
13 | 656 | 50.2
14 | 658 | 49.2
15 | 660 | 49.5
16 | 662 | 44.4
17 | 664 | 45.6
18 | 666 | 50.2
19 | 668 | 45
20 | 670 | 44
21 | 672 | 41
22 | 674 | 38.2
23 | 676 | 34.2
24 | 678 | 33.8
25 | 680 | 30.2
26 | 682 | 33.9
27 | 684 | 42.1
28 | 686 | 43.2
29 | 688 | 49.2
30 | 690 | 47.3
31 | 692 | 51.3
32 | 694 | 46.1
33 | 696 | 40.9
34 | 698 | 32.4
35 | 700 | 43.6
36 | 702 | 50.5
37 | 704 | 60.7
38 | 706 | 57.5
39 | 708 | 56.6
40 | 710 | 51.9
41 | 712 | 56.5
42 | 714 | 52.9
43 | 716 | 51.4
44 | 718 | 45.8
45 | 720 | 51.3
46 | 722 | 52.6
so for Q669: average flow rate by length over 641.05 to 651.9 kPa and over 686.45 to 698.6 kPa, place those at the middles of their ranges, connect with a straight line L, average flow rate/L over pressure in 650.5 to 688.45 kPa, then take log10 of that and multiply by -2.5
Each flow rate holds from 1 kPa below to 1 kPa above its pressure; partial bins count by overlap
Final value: 0.11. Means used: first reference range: 49.9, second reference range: 44.9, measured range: 43.1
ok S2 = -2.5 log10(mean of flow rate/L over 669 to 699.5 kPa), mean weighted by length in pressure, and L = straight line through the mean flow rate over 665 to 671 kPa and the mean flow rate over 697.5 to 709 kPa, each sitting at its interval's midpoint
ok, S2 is 0.195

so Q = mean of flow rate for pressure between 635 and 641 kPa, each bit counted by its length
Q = 55.2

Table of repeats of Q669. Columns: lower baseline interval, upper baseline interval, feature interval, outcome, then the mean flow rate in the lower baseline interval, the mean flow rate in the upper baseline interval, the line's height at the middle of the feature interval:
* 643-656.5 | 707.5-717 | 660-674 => 0.13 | 49.3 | 53.7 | 50.5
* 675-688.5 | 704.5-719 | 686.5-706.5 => -0.05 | 37.7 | 53.5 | 45.4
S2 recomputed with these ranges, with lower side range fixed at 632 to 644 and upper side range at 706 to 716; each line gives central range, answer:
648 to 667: 0.113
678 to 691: 0.314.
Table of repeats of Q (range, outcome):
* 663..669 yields 46.9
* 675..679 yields 34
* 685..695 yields 47.4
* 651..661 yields 48.6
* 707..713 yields 55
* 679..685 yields 35.4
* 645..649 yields 50.5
